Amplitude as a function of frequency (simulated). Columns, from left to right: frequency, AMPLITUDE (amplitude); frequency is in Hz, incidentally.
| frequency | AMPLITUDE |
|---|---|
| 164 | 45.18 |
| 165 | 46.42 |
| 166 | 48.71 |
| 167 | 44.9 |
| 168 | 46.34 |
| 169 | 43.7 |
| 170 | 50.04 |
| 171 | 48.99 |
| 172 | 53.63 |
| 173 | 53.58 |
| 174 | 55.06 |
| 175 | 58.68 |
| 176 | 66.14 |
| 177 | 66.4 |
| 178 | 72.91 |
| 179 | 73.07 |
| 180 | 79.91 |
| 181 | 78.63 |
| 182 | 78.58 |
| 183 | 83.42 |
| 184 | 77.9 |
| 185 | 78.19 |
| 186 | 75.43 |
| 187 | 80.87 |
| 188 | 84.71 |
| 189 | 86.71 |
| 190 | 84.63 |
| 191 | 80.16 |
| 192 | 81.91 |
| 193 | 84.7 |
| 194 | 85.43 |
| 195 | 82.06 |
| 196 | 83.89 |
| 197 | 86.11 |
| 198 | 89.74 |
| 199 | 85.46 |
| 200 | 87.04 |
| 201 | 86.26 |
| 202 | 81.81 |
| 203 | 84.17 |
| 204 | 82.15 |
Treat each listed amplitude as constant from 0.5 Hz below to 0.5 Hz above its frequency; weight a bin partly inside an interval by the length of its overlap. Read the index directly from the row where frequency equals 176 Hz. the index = 66.14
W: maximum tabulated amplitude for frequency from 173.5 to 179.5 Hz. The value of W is 73.07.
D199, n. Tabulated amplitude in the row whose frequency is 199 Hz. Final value 85.46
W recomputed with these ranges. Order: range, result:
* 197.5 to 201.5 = 89.74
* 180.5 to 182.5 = 78.63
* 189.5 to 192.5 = 84.63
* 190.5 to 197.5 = 86.11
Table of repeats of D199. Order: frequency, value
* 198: 89.74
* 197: 86.11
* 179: 73.07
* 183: 83.42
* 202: 81.81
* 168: 46.34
